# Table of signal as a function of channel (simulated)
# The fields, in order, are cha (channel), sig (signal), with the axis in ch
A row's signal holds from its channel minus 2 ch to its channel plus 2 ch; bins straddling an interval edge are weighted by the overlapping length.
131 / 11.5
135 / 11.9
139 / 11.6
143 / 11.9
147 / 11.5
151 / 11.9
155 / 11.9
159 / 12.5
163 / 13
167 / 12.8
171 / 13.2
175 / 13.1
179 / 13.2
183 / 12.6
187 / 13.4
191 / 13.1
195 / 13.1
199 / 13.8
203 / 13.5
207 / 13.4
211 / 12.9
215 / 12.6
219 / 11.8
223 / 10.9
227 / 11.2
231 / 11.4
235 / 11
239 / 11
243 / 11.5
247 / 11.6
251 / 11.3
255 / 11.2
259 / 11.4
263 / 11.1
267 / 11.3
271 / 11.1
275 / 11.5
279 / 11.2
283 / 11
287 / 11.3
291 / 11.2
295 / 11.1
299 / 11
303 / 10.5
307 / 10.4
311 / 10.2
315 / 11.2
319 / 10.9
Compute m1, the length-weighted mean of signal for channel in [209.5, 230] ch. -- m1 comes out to 11.8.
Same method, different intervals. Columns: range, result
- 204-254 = 11.7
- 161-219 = 13.1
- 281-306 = 11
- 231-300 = 11.2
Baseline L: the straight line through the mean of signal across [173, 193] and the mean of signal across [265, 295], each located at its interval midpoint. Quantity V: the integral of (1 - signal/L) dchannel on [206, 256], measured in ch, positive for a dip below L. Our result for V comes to 2.1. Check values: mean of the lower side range 13.1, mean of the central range 11.7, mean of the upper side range 11.2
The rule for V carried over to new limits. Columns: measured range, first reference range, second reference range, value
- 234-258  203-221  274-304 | 1.5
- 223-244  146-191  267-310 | 1.1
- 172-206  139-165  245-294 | -4.1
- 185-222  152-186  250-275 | -2.4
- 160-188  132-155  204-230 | -2.5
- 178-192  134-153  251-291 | -1.8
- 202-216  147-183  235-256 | -1.4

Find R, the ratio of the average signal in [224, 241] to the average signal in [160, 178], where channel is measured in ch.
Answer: 0.9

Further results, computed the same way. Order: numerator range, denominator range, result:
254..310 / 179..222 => 0.85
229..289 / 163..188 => 0.86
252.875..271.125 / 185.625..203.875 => 0.84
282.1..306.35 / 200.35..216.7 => 0.84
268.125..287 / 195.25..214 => 0.84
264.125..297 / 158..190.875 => 0.86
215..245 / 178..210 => 0.86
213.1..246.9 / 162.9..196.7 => 0.88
